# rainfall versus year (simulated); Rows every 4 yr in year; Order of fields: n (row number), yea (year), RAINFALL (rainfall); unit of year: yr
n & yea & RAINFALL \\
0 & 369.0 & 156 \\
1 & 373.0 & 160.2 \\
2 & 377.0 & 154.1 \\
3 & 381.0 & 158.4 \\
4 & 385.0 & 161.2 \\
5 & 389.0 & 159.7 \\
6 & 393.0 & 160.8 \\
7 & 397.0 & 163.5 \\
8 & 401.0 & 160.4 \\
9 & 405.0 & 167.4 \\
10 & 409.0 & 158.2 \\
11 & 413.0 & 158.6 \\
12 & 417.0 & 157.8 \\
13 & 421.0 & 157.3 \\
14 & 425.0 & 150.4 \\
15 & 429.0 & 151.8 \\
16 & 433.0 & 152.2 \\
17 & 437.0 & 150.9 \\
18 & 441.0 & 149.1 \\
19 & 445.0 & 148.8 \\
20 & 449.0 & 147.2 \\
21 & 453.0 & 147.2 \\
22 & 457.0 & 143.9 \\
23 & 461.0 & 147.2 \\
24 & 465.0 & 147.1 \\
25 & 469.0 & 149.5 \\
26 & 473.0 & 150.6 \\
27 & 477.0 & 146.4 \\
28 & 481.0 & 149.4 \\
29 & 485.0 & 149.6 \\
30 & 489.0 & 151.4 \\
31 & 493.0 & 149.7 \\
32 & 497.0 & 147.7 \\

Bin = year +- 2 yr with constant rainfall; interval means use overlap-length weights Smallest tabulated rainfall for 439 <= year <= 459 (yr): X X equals 143.9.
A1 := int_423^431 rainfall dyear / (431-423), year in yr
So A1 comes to 151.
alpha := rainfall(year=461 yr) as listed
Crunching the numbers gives 147.2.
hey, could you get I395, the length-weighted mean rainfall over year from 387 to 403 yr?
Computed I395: 161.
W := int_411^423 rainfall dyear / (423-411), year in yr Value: 158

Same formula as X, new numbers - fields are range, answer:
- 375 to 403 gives 154.1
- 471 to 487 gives 146.4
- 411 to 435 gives 150.4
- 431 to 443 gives 149.1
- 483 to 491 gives 149.6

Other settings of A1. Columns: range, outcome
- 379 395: 160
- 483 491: 150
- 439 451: 148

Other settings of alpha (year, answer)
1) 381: 158.4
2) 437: 150.9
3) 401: 160.4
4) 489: 151.4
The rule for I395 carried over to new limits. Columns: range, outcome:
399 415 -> 161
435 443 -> 150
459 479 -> 148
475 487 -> 148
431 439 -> 152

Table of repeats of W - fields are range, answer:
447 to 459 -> 146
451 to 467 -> 146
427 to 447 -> 151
